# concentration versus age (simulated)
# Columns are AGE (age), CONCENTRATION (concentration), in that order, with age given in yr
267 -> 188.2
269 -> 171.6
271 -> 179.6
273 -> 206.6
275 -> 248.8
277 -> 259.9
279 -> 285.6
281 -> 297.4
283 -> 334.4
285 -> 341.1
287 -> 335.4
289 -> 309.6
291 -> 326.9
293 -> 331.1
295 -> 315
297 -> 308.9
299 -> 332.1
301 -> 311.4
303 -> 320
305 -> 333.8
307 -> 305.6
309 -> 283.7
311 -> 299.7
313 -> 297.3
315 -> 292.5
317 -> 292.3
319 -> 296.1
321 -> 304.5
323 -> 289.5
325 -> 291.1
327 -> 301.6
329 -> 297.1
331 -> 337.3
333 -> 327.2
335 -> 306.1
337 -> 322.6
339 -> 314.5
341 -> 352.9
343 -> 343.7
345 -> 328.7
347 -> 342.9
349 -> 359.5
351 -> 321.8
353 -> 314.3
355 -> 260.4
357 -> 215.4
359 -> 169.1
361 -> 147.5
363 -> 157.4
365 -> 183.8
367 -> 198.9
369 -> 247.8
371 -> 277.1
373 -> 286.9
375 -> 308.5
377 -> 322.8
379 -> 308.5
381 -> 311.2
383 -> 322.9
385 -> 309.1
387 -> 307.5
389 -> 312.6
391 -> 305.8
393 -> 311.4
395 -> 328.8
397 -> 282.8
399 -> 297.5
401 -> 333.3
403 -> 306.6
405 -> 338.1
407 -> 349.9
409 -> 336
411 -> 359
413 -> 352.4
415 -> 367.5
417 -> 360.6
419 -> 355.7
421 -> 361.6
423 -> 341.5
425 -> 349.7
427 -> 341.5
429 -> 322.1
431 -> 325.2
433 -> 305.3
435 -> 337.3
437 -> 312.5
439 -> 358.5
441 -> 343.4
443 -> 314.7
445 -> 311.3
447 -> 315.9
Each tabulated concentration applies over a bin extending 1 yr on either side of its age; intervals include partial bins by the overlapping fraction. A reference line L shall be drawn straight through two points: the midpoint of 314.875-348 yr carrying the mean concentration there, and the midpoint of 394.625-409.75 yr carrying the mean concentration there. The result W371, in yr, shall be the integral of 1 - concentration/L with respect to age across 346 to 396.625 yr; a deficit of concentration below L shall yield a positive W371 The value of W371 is 6.5 yr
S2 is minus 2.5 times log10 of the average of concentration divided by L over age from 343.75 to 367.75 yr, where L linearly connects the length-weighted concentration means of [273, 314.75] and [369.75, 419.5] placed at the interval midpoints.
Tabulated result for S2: 0.25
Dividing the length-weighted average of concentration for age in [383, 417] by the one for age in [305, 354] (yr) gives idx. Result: 1.04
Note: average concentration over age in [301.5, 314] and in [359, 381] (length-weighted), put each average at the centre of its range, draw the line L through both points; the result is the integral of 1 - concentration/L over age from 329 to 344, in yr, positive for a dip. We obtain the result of -2.7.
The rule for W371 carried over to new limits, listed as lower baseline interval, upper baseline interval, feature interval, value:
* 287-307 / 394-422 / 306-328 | 1.9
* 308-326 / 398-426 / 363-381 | 3.3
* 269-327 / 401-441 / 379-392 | 0.7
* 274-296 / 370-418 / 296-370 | 5.6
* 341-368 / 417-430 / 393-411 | -0.2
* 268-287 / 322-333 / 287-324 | -3.0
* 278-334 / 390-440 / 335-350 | -0.8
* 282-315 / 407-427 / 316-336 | 1.3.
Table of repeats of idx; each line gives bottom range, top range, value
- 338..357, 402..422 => 1.09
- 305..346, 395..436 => 1.08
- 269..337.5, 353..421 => 0.98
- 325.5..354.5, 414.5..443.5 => 1.05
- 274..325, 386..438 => 1.08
